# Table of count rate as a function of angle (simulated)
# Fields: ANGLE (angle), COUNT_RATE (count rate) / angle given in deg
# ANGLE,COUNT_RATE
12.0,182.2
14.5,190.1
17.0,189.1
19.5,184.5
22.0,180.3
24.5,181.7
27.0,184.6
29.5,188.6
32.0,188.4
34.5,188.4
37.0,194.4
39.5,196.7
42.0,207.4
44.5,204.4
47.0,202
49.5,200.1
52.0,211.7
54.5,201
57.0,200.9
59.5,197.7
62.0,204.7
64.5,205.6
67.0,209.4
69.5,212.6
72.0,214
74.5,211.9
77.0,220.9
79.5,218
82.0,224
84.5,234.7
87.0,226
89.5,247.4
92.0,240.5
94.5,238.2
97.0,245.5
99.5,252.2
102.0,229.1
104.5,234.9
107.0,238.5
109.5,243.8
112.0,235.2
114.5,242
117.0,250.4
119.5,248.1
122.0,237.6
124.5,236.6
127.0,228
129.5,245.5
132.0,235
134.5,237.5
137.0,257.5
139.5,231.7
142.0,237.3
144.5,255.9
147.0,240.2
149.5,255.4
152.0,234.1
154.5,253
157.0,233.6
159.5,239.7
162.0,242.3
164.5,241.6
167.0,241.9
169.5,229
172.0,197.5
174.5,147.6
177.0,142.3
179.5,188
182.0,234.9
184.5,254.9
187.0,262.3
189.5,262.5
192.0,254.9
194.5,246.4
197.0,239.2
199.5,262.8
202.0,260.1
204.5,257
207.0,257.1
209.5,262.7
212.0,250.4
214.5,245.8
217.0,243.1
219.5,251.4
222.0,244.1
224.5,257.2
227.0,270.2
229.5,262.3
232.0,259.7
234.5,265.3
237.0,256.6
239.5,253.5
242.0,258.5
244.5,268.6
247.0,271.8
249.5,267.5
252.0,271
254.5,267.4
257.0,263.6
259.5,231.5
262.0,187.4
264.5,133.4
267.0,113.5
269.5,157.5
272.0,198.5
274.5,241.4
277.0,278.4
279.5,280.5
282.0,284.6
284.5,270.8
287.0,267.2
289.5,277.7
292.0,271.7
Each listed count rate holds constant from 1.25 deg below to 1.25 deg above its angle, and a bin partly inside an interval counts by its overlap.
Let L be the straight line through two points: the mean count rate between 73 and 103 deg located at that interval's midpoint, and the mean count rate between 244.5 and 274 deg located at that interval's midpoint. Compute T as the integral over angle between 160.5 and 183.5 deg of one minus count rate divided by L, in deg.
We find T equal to 1.7 deg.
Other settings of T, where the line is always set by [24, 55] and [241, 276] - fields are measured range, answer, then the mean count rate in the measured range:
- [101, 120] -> -3.2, 240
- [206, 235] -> -4.8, 256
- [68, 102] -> -4.6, 230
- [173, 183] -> 1.7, 177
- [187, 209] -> -4.0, 256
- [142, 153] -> -1.9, 246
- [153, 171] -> -2.4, 239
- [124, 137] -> -1.9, 239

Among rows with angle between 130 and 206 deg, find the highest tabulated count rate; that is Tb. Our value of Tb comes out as 262.8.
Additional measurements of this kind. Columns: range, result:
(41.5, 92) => 247.4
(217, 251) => 271.8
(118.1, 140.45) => 257.5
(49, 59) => 211.7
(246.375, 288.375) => 284.6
